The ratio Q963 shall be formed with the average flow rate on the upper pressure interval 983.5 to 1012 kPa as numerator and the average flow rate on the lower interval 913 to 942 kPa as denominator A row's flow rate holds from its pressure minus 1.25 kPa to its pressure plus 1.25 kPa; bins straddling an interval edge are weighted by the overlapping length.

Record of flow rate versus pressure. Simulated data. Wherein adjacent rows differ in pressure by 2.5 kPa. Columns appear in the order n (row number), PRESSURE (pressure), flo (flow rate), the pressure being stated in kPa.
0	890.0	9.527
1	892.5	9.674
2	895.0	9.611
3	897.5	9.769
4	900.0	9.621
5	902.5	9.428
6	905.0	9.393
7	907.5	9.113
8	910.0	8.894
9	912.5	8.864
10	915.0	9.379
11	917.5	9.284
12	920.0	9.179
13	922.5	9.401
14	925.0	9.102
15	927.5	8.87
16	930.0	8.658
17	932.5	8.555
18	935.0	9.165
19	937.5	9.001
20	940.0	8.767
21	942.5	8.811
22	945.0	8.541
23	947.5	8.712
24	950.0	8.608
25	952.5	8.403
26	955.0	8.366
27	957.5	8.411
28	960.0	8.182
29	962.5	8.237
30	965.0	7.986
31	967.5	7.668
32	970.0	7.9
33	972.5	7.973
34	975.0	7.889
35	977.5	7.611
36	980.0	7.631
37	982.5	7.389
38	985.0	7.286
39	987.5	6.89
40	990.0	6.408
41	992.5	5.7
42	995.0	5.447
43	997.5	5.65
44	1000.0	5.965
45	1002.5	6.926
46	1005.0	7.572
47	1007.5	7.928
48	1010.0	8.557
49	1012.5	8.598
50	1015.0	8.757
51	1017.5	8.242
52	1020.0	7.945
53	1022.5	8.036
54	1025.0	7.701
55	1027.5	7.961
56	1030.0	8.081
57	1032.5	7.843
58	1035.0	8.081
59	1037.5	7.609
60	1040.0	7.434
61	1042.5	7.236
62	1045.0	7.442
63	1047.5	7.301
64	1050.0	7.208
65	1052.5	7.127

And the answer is 0.75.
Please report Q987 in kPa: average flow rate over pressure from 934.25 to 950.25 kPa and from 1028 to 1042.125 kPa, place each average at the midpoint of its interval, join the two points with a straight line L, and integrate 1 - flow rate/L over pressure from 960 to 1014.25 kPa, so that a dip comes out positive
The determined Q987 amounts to 6.4 kPa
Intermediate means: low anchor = 8.8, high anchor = 7.78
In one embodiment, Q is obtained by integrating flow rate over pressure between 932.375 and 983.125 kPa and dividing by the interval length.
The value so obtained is 8.28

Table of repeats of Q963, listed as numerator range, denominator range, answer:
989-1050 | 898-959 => 0.83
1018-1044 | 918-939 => 0.87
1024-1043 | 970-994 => 1.08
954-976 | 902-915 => 0.88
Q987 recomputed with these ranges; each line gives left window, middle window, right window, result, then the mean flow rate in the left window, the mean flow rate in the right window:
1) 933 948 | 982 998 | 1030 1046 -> 3.59 kPa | 8.82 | 7.65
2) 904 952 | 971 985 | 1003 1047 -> 1.25 kPa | 8.95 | 7.91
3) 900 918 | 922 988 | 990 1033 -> 0.98 kPa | 9.22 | 7.43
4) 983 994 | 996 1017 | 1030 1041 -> -1.25 kPa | 6.6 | 7.79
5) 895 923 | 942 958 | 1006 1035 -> 0.61 kPa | 9.31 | 8.14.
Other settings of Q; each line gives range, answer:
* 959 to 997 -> 7.31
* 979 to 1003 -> 6.51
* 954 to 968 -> 8.16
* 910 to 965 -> 8.77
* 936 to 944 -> 8.86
